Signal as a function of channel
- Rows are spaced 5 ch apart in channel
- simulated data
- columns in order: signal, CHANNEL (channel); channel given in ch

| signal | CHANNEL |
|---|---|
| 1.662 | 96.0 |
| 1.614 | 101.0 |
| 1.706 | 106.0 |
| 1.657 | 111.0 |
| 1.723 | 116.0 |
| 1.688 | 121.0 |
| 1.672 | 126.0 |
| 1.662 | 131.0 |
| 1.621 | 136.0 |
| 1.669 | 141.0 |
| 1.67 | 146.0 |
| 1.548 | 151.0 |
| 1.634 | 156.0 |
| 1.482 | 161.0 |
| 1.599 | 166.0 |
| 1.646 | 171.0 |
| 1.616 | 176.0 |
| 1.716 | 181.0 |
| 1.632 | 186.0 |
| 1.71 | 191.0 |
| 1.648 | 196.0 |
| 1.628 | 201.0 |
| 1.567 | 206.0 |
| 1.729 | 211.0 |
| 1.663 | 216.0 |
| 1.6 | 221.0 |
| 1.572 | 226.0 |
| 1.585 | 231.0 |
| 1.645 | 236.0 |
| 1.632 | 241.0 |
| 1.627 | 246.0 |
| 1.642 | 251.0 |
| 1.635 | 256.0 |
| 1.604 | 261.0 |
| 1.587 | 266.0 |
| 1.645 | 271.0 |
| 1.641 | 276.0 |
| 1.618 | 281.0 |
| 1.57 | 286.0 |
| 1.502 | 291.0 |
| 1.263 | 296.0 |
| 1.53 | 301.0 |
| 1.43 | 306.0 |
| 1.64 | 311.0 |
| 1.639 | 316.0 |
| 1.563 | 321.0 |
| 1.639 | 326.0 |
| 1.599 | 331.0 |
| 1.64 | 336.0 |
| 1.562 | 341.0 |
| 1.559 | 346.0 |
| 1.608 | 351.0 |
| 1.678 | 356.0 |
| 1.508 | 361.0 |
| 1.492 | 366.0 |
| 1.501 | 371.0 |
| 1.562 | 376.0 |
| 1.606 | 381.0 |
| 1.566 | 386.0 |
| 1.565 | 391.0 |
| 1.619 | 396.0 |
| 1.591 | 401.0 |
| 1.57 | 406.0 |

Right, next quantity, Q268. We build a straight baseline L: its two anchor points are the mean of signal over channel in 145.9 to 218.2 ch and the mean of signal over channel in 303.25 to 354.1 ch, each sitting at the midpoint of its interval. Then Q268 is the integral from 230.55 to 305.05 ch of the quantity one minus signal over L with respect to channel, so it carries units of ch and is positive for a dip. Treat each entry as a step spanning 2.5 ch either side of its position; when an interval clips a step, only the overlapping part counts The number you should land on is 1.30 ch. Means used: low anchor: 1.63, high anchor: 1.59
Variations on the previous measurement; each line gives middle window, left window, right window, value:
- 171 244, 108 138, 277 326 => -1.4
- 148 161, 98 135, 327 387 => 0.7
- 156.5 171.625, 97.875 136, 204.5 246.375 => 0.7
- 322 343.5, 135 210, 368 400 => -0.3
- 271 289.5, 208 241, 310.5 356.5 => 0.1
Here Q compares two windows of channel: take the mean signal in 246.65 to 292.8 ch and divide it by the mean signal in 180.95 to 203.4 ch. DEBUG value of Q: 0.97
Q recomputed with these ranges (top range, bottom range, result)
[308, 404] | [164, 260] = 0.97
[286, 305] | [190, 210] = 0.88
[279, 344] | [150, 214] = 0.95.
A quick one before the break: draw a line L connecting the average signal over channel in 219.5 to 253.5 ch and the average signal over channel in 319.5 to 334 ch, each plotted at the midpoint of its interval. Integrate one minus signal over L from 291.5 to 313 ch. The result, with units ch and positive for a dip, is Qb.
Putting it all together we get 1.9 ch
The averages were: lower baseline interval 1.62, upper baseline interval 1.6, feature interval 1.47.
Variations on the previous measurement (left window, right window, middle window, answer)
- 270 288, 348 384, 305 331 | 0.02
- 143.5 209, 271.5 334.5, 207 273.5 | -1.54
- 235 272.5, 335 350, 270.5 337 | 1.68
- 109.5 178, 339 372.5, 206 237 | -0.37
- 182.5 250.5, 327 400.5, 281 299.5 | 1.54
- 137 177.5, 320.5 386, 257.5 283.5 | -0.47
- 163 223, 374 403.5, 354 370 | 0.43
